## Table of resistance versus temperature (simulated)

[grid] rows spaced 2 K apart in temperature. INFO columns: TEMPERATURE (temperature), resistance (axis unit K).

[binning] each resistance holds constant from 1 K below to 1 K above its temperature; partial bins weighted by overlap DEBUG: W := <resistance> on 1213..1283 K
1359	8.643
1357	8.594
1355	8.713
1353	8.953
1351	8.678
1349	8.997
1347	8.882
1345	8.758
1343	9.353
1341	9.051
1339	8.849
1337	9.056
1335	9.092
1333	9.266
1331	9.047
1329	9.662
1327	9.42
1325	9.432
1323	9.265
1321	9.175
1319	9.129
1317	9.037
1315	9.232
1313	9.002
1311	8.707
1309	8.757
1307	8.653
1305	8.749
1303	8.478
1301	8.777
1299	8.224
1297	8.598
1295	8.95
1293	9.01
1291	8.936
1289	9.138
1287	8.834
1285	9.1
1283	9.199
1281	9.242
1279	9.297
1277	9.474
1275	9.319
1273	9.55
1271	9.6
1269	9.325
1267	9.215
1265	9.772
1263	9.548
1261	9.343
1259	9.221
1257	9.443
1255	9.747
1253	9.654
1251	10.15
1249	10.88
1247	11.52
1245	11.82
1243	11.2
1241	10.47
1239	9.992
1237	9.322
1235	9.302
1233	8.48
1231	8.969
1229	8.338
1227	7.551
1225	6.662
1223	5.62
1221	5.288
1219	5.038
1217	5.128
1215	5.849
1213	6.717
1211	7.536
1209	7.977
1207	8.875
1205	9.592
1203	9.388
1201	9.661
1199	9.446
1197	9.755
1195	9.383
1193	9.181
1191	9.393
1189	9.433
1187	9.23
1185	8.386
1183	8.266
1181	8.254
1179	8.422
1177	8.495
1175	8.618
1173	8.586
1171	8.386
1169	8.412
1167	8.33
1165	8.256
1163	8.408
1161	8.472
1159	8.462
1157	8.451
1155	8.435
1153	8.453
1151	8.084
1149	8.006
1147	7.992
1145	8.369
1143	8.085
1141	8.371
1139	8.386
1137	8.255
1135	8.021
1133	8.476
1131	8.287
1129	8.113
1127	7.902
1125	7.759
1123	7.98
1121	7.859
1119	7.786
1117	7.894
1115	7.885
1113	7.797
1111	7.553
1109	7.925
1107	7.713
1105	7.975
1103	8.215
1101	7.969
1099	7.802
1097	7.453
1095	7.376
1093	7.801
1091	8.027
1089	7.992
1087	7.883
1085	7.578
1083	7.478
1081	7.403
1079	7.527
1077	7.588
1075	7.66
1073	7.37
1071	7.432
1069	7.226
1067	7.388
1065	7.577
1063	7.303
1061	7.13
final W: 8.89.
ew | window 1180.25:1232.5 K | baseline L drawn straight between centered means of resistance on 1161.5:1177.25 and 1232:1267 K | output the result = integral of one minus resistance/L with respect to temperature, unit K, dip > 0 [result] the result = 6.1 K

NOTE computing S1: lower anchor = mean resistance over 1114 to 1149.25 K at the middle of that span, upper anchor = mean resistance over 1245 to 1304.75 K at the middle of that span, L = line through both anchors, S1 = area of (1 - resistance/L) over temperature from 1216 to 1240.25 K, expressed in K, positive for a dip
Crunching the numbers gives 4.0 K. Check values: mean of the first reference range 8.08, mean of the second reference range 9.4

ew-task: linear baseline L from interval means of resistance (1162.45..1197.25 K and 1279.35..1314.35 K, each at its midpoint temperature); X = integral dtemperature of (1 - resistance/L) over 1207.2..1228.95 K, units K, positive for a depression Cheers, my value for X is 5.6 K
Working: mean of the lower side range 8.72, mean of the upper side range 8.86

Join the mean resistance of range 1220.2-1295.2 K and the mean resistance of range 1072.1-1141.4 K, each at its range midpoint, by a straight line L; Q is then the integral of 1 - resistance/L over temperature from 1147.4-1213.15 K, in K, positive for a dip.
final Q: -0.9 K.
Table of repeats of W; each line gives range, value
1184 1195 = 9.15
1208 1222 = 6.22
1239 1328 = 9.41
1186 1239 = 8.16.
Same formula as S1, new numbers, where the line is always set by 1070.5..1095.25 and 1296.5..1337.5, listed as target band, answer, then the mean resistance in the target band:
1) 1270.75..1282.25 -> -0.84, 9.4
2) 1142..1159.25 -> -0.48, 8.25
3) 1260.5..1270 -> -0.82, 9.45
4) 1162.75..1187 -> -0.79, 8.44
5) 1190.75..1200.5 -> -1.36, 9.45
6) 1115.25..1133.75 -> -0.28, 7.99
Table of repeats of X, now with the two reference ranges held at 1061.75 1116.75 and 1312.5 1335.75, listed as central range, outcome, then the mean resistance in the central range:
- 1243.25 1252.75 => -2.5 K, 11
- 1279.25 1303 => 0.3 K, 8.9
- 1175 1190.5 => -0.7 K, 8.66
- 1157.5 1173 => -0.4 K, 8.4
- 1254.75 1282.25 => -1.7 K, 9.42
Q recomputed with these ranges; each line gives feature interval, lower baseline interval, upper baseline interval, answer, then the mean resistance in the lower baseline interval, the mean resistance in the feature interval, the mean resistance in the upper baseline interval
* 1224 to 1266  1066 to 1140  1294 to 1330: -4.9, 7.8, 9.59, 8.96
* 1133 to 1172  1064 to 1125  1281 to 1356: -1.3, 7.7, 8.3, 8.98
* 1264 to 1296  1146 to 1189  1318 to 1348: -1.2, 8.42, 9.25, 9.16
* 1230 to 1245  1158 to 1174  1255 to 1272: -1.0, 8.41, 9.82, 9.45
